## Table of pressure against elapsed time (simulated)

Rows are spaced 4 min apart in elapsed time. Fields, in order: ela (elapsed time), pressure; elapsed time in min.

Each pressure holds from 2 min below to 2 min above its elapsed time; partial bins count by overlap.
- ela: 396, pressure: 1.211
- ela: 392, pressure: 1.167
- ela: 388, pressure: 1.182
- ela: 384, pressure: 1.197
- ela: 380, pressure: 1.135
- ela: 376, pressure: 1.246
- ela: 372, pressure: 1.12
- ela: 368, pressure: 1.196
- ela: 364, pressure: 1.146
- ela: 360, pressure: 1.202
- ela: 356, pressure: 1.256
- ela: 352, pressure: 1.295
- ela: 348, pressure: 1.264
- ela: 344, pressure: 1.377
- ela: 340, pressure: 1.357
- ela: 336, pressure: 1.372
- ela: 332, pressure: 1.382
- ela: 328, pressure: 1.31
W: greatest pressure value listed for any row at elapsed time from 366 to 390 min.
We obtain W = 1.246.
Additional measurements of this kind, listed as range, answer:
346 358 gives 1.295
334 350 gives 1.377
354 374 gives 1.256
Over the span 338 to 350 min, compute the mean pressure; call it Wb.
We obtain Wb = 1.33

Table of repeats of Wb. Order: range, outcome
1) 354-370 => 1.2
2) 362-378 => 1.18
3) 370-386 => 1.17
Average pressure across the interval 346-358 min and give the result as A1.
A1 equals 1.27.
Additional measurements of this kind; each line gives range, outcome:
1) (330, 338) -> 1.38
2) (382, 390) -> 1.19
